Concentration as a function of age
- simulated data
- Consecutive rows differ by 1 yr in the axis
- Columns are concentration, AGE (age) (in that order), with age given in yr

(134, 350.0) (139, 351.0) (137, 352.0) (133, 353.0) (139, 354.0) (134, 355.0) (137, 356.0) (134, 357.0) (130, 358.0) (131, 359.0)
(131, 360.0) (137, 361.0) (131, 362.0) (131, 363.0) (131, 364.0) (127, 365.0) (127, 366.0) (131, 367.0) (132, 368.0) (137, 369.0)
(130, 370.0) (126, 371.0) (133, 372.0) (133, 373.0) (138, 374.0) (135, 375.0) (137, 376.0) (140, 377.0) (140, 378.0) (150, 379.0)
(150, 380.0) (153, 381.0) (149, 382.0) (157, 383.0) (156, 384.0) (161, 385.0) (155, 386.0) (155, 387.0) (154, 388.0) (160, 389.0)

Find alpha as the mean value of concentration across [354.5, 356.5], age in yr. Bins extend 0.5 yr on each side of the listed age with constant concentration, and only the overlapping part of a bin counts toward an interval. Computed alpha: 136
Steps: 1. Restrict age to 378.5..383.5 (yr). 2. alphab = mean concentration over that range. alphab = 152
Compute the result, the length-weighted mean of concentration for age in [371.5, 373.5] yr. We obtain 133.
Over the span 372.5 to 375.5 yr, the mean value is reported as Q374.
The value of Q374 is 135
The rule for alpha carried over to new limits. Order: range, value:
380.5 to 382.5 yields 151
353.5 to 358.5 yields 135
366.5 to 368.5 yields 132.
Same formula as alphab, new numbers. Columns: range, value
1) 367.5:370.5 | 133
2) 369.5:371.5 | 128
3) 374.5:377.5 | 137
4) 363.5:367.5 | 129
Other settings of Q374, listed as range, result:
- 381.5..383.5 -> 153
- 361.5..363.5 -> 131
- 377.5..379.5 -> 145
